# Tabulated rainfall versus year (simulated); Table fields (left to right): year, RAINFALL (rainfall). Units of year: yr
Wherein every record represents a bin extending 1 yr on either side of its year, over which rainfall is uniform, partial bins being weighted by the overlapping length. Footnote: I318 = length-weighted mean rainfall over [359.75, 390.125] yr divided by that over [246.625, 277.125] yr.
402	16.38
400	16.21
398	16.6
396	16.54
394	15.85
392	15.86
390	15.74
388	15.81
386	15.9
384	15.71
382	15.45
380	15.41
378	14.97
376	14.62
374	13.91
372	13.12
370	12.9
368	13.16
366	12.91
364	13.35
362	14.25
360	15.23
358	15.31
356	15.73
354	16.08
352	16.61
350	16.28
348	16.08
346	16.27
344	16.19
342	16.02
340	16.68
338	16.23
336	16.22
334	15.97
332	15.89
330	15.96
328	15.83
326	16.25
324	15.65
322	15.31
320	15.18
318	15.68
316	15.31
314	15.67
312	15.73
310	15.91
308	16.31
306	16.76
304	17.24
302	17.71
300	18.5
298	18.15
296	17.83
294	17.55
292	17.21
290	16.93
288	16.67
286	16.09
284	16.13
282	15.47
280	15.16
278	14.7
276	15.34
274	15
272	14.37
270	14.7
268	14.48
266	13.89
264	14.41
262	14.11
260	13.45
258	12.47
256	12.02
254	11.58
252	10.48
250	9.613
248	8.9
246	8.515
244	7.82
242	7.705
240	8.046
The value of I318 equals 1.1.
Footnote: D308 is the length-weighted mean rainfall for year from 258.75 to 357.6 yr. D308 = 15.9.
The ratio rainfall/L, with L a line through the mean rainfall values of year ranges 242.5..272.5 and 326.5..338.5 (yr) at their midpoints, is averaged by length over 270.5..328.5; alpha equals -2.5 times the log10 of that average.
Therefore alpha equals -0.14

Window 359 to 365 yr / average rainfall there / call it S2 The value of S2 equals 14.3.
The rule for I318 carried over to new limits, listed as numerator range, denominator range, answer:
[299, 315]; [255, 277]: 1.19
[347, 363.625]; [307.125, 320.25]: 0.99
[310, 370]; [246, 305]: 1.05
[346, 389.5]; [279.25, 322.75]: 0.91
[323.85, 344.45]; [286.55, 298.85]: 0.93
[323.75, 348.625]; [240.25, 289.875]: 1.24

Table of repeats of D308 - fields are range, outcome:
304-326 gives 15.8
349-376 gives 14.5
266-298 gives 15.9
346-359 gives 16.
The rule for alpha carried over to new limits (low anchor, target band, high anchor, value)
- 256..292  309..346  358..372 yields -0.12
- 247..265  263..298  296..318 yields -0.11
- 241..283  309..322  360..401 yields -0.14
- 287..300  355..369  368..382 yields 0.03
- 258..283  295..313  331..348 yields -0.12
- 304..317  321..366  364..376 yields -0.09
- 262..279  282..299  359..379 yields -0.18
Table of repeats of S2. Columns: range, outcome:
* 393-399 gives 16.3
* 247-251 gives 9.26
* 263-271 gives 14.4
